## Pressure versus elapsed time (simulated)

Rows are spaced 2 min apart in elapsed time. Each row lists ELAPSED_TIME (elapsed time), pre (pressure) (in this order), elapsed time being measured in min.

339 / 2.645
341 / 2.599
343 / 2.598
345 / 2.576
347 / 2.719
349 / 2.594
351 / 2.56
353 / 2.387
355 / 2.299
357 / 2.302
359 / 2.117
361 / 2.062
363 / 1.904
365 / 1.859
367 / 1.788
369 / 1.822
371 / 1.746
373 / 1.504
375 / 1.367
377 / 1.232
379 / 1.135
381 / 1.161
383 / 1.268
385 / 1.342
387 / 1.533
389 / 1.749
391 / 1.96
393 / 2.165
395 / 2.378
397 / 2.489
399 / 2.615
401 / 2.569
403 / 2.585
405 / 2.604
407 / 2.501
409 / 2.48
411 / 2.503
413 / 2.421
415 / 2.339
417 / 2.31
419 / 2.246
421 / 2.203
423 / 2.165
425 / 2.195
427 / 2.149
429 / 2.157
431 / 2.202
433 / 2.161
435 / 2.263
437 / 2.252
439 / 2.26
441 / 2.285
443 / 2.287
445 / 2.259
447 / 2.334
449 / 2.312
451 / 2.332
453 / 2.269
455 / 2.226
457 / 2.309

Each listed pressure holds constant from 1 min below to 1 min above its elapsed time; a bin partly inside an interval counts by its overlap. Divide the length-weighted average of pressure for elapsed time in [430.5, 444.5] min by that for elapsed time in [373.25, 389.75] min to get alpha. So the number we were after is 1.7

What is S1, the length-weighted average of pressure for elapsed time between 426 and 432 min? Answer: 2.17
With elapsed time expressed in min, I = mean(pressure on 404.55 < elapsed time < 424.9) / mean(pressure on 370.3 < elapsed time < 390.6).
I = 1.7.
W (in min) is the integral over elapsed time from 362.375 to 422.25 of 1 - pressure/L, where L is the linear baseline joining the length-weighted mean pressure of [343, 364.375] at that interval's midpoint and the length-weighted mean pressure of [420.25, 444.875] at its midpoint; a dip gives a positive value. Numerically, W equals 7.5 min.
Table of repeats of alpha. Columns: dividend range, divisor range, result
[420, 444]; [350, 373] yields 1.08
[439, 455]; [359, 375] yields 1.27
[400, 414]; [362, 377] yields 1.50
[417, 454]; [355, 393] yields 1.33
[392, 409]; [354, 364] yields 1.16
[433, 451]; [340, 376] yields 1.06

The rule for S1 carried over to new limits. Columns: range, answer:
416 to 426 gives 2.22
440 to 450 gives 2.3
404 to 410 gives 2.53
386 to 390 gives 1.64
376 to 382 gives 1.18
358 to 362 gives 2.09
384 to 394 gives 1.75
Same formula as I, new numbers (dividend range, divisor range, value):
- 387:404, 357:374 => 1.21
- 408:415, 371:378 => 1.72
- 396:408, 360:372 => 1.37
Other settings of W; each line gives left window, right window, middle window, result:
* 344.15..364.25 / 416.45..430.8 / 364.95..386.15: 7.8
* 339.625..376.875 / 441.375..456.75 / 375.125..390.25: 5.7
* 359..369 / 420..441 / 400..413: -2.7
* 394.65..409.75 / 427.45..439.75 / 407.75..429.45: 0.7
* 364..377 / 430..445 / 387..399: -1.8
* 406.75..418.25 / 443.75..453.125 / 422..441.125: 1.2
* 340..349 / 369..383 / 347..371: -1.3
